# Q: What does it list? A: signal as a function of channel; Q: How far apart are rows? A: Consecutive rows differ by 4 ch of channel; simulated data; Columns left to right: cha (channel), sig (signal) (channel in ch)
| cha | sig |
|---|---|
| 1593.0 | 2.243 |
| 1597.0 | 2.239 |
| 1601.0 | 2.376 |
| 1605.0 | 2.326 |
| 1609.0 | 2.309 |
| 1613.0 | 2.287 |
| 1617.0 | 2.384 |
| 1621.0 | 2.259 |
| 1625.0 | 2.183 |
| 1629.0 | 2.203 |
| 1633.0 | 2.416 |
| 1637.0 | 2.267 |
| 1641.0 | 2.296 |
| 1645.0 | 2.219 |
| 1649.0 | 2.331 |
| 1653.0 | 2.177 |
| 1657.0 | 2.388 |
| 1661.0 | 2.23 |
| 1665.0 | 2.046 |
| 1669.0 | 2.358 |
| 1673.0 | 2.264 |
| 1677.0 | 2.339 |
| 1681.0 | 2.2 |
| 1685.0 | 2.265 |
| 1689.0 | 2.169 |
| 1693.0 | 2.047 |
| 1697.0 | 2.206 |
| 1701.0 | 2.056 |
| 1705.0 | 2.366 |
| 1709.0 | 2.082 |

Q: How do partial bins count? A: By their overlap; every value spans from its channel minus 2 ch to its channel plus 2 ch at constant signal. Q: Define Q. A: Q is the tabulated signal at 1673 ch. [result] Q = 2.264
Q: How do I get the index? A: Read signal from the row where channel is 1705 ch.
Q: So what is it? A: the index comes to 2.366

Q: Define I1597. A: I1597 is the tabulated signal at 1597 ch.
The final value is 2.239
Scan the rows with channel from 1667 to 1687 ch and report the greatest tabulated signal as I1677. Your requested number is 2.358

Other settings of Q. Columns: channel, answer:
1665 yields 2.046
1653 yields 2.177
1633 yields 2.416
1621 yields 2.259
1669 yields 2.358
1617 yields 2.384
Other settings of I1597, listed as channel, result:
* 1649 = 2.331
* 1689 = 2.169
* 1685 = 2.265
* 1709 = 2.082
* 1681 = 2.2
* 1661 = 2.23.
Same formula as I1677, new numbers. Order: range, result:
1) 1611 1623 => 2.384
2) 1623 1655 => 2.416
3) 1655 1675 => 2.388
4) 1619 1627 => 2.259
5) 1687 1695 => 2.169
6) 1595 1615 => 2.376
